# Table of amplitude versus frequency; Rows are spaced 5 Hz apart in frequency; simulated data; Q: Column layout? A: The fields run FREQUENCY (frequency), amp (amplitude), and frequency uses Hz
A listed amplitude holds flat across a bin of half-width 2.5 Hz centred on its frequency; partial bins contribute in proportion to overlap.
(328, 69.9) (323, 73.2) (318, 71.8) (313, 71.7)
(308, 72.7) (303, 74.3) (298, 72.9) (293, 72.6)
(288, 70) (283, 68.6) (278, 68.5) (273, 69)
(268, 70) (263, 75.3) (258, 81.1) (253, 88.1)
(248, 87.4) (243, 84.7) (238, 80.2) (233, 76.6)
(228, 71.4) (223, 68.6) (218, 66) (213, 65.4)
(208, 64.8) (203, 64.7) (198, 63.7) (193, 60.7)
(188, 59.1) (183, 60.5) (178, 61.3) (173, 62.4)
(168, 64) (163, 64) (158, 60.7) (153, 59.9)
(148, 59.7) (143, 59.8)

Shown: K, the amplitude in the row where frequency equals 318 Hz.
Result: 71.8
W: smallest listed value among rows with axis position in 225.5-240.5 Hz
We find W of 71.4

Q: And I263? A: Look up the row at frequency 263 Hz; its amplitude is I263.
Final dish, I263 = 75.3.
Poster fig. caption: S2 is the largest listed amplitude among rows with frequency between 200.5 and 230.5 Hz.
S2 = 71.4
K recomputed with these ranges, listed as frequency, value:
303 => 74.3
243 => 84.7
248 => 87.4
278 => 68.5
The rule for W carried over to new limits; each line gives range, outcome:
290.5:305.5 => 72.6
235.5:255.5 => 80.2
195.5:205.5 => 63.7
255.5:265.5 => 75.3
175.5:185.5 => 60.5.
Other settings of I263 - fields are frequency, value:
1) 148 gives 59.7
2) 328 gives 69.9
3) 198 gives 63.7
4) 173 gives 62.4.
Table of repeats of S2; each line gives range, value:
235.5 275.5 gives 88.1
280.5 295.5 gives 72.6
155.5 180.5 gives 64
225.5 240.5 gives 80.2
